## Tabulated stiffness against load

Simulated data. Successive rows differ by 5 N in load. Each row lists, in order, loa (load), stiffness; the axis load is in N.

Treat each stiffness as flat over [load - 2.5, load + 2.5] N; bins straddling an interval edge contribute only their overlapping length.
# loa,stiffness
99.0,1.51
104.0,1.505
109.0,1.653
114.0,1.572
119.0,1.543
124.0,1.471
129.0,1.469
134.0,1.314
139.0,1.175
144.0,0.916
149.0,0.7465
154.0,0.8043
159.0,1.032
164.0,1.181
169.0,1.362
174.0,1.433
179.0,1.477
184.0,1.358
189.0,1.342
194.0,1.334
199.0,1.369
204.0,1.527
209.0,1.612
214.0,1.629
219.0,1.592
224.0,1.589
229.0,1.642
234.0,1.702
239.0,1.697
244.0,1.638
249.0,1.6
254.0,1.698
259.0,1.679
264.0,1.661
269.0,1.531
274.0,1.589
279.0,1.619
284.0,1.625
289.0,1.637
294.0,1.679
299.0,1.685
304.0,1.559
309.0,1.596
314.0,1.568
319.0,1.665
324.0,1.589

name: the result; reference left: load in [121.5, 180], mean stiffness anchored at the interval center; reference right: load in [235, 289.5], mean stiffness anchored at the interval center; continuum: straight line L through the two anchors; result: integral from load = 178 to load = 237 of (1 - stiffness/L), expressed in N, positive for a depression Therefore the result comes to -4.1 N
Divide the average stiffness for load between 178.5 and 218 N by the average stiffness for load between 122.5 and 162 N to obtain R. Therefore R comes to 1.3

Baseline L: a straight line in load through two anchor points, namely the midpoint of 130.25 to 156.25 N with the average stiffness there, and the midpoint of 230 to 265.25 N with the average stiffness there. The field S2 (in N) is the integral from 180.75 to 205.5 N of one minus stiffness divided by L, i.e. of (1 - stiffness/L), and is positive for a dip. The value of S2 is -1.1 N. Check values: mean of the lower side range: 1.02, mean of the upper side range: 1.67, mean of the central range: 1.38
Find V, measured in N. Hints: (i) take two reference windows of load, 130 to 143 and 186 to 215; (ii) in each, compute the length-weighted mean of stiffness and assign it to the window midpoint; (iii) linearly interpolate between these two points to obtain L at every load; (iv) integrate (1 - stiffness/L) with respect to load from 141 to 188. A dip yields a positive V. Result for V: 6.57 N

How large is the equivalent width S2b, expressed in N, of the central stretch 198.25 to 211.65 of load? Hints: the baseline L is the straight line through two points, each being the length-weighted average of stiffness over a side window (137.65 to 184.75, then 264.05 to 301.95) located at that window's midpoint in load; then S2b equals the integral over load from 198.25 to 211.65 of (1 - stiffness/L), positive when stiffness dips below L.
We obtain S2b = -2.1 N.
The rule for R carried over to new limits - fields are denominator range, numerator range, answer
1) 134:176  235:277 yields 1.50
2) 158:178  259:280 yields 1.25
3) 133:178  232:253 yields 1.49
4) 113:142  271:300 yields 1.16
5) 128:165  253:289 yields 1.53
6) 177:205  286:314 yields 1.17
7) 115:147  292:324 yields 1.23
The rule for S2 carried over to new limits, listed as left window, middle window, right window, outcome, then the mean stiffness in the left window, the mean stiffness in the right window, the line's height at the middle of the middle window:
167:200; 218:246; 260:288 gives -2.63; 1.38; 1.61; 1.51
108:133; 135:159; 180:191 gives 8.42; 1.52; 1.37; 1.46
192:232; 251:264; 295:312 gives -0.83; 1.54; 1.62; 1.58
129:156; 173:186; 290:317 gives -2.80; 1.04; 1.62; 1.17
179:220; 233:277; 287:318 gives -2.61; 1.47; 1.62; 1.55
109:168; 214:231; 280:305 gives -1.85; 1.23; 1.64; 1.45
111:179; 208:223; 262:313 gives -1.90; 1.24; 1.62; 1.43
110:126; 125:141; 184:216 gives 1.98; 1.54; 1.46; 1.53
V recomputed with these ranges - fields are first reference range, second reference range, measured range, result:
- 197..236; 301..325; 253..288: -0.8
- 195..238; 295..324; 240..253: -0.4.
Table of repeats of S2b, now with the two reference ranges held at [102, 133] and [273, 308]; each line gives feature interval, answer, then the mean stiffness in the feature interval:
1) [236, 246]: -0.45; 1.67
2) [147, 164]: 6.99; 0.911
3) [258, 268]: -0.23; 1.65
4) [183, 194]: 1.56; 1.35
